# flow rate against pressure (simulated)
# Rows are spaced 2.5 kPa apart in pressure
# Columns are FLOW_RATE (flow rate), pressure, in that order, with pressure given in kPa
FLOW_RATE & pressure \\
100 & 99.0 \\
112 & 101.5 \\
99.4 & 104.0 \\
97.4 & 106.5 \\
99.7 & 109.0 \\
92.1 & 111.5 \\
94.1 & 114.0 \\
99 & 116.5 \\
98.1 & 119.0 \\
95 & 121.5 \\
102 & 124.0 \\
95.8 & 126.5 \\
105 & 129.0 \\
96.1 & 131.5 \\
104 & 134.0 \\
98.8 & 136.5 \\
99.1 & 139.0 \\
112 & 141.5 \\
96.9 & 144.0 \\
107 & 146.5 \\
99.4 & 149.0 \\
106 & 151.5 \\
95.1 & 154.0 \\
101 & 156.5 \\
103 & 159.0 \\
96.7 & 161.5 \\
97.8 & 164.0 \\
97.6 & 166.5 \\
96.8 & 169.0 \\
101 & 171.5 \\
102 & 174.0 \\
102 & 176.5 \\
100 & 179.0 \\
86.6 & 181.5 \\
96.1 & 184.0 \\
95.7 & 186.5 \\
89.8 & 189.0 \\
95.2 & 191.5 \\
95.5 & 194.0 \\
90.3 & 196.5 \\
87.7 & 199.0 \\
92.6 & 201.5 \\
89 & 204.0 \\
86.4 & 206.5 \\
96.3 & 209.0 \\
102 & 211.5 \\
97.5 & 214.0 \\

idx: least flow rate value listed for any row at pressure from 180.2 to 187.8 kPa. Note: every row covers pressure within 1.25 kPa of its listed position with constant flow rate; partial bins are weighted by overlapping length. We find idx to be 86.6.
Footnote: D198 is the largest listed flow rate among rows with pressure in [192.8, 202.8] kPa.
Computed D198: 95.5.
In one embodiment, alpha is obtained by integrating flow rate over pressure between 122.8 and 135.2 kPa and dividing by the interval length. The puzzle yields 101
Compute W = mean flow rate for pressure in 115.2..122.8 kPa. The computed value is 97.4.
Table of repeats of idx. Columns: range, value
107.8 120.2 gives 92.1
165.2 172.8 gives 96.8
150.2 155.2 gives 95.1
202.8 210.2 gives 86.4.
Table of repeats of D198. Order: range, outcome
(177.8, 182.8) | 100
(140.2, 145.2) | 112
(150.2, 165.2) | 106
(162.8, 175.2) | 102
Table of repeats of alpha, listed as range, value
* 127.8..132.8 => 101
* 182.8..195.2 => 94.4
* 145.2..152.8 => 104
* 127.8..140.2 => 101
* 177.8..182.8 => 93.3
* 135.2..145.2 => 102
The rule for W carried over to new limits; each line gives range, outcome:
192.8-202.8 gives 91.5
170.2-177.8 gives 102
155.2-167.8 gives 99.2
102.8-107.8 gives 98.4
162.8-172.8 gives 98.3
